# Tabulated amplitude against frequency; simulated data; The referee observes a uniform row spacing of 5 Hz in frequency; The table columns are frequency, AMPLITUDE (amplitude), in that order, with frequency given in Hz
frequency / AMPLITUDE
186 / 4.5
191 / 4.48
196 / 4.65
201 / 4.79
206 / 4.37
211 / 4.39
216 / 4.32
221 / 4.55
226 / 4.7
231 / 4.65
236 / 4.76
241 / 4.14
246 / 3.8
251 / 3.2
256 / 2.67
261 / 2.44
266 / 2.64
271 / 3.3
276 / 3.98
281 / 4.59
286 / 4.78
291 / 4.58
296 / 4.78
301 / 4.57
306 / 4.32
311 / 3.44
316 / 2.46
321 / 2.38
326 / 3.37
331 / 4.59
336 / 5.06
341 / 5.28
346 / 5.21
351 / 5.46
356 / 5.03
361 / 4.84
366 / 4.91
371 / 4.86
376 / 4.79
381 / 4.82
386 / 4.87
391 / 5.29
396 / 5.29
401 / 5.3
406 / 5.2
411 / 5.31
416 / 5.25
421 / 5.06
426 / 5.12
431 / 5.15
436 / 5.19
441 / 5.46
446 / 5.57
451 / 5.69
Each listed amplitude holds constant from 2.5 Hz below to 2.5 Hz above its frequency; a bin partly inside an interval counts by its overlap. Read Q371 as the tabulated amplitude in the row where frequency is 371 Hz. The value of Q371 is 4.86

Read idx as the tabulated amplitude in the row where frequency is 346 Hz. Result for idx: 5.21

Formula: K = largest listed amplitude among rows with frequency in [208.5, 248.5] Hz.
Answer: 4.76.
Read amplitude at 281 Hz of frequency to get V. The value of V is 4.59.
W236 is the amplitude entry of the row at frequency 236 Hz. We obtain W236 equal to 4.76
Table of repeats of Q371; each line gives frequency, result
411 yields 5.31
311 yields 3.44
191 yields 4.48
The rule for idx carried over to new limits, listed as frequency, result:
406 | 5.2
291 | 4.58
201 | 4.79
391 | 5.29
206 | 4.37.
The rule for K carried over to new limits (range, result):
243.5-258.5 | 3.8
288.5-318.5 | 4.78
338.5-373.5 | 5.46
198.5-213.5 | 4.79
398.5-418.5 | 5.31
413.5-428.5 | 5.25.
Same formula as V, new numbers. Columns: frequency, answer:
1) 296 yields 4.78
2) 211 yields 4.39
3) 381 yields 4.82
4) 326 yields 3.37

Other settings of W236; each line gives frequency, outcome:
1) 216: 4.32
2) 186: 4.5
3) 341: 5.28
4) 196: 4.65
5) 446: 5.57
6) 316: 2.46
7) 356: 5.03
